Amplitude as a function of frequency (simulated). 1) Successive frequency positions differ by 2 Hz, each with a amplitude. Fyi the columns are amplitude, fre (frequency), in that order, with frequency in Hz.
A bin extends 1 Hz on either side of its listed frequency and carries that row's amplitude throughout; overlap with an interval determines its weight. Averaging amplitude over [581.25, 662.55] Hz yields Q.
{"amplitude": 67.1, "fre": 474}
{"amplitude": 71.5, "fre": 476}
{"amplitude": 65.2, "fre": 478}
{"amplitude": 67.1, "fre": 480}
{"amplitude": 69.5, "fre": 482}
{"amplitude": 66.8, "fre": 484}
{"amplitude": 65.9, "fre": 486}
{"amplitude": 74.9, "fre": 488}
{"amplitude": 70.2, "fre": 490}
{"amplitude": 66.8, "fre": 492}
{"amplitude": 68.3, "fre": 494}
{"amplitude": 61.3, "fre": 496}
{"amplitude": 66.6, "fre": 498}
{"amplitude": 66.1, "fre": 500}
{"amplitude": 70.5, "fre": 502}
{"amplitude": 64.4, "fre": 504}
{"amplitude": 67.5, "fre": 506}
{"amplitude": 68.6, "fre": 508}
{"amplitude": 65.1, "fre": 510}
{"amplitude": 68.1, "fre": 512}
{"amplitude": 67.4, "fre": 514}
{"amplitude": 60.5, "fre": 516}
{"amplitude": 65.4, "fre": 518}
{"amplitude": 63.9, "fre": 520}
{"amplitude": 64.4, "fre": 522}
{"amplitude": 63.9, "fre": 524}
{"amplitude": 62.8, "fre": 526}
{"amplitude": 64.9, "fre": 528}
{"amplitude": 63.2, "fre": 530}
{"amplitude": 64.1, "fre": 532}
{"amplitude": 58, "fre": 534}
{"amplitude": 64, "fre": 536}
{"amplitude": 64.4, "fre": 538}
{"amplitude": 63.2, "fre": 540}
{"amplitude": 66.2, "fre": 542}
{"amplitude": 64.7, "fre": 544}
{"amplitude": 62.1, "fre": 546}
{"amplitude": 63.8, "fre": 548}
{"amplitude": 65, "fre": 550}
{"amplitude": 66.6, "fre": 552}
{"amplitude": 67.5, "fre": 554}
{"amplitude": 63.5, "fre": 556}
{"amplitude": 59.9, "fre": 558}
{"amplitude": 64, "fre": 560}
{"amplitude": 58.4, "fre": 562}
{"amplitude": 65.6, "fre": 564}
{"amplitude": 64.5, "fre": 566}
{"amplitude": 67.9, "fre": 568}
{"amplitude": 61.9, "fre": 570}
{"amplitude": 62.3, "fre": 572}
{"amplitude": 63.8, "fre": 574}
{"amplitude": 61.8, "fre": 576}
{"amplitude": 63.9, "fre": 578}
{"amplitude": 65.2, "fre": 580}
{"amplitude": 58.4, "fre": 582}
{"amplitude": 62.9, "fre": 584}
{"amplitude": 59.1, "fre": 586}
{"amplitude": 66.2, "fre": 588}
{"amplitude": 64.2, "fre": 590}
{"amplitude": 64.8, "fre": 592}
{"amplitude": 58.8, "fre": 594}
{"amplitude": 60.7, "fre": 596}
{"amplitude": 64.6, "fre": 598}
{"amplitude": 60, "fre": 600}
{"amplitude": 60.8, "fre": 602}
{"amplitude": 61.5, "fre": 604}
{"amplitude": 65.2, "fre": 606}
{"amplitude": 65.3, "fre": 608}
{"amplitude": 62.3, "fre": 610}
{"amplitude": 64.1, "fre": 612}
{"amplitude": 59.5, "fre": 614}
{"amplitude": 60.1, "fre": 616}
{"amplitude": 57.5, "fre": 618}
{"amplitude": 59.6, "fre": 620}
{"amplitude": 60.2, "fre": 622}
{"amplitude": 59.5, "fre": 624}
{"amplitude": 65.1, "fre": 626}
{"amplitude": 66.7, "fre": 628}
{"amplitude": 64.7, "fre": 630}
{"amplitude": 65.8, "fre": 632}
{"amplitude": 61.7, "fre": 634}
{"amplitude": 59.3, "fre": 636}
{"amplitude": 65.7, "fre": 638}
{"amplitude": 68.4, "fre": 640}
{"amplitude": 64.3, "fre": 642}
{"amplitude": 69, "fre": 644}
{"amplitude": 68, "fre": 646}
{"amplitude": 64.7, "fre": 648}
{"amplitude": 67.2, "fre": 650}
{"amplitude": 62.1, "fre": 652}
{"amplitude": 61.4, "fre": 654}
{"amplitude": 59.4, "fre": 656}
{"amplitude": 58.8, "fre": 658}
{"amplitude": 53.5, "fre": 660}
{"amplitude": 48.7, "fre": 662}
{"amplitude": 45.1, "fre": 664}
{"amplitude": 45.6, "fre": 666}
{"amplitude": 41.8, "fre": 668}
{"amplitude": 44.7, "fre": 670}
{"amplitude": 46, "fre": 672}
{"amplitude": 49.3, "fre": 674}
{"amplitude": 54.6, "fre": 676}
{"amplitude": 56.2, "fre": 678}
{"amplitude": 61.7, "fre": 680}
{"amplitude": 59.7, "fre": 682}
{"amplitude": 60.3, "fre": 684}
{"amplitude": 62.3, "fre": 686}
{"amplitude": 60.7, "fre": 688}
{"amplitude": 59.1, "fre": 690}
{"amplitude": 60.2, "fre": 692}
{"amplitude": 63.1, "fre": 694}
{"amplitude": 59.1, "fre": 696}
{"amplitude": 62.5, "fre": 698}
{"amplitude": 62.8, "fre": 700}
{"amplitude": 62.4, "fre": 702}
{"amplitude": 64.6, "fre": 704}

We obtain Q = 62.3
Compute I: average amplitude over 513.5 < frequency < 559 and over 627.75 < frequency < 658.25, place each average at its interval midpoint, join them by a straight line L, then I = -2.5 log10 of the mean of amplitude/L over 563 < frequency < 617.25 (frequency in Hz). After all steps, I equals 0.022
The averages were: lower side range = 63.8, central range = 62.8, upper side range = 64.3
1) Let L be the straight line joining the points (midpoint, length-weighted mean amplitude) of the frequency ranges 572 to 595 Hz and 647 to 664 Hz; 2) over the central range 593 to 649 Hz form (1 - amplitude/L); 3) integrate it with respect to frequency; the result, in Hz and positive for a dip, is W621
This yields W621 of -2.3 Hz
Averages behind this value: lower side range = 62.6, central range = 63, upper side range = 58.6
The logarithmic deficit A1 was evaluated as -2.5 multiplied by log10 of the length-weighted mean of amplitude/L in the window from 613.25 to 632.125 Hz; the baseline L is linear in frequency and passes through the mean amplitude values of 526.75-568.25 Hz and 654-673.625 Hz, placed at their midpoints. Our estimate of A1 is -0.13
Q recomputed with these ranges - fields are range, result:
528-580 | 63.7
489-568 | 64.8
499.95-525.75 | 65.7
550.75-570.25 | 64.1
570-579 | 62.8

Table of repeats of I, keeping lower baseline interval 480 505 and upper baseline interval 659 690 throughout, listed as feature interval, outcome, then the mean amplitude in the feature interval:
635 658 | -0.17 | 64.3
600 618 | -0.07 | 61.9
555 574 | -0.02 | 63.1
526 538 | 0.02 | 63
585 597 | -0.05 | 62.3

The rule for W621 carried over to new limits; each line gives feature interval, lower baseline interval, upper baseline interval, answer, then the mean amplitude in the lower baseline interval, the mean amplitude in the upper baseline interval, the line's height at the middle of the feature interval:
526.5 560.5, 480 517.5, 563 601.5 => 0.56 Hz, 67.1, 63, 64.9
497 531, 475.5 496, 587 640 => 0.75 Hz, 68.2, 62.6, 66.9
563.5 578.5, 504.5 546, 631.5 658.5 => 0.09 Hz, 64.5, 64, 64.3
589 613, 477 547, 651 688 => -1.45 Hz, 65.6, 54.1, 59.1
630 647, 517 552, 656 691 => -2.75 Hz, 63.8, 53.6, 56.2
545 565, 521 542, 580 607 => -0.21 Hz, 63.4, 62.2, 63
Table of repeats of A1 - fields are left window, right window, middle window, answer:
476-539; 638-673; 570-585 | -0.01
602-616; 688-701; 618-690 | 0.05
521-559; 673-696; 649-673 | 0.13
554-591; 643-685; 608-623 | -0.02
